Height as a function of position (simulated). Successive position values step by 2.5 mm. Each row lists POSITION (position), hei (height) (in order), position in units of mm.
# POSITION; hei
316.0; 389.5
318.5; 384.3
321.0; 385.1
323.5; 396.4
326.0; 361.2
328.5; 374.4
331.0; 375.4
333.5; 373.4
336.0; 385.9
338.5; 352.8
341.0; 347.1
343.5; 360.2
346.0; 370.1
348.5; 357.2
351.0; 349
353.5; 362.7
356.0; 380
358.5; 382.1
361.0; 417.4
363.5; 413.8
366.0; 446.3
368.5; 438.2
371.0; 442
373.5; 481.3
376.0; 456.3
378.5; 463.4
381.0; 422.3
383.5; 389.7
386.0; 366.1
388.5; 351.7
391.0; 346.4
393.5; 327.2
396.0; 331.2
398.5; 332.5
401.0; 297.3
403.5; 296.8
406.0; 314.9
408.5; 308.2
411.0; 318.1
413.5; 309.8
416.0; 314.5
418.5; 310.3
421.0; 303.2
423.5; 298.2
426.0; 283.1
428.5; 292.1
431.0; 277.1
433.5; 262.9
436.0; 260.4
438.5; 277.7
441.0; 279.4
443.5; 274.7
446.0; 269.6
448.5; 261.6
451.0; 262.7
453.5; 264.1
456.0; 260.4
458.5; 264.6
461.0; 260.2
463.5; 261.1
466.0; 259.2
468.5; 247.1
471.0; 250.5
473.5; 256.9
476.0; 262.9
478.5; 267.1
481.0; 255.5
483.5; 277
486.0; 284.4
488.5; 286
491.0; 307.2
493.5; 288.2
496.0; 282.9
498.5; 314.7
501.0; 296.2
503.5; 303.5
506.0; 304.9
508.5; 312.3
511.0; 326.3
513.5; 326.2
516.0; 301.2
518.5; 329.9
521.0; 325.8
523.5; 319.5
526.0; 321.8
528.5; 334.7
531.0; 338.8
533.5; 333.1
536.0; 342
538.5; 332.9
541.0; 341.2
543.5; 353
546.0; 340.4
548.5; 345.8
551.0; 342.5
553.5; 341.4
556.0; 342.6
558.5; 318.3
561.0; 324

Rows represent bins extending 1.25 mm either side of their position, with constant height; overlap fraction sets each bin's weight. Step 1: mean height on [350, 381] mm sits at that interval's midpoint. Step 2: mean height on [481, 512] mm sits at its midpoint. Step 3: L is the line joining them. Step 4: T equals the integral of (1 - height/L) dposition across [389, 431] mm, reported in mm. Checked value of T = 7.5 mm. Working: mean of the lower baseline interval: 420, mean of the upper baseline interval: 297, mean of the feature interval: 311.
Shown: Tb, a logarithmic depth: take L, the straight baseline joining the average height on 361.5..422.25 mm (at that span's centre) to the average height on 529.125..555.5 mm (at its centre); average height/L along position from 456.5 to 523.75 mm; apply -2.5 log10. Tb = 0.21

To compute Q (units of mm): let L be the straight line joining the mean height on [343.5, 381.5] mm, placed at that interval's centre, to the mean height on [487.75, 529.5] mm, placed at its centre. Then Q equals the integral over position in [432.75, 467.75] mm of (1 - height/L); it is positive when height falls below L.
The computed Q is 8.5 mm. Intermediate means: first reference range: 410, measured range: 265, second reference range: 311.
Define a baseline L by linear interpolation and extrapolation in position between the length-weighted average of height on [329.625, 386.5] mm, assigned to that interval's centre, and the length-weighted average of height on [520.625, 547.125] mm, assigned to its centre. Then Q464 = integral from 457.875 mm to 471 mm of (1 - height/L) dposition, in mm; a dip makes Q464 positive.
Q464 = 3.7 mm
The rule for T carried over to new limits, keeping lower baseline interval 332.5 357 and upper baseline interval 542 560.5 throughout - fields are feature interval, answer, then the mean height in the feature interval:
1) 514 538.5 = 1.08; 328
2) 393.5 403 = 1.01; 319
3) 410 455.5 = 8.97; 284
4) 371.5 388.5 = -3.08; 425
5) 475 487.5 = 2.81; 270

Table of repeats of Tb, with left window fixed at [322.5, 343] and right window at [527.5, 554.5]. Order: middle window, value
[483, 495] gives 0.20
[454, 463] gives 0.32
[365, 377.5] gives -0.24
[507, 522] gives 0.08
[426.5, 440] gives 0.28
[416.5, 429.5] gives 0.20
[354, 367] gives -0.11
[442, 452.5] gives 0.30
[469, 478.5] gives 0.33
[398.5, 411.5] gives 0.17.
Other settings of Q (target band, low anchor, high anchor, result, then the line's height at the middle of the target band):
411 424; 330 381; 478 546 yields 2.0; 364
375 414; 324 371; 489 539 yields 1.3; 364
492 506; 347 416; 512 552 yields 1.8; 342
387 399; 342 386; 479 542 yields 1.5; 387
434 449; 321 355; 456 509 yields 1.6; 303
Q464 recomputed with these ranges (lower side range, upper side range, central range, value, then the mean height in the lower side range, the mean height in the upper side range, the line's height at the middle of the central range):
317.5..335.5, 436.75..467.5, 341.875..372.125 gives -3.6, 379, 266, 351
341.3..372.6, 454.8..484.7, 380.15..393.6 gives -0.4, 393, 260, 358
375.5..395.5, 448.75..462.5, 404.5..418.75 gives 1.1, 386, 262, 340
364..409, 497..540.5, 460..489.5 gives 6.7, 380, 322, 341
